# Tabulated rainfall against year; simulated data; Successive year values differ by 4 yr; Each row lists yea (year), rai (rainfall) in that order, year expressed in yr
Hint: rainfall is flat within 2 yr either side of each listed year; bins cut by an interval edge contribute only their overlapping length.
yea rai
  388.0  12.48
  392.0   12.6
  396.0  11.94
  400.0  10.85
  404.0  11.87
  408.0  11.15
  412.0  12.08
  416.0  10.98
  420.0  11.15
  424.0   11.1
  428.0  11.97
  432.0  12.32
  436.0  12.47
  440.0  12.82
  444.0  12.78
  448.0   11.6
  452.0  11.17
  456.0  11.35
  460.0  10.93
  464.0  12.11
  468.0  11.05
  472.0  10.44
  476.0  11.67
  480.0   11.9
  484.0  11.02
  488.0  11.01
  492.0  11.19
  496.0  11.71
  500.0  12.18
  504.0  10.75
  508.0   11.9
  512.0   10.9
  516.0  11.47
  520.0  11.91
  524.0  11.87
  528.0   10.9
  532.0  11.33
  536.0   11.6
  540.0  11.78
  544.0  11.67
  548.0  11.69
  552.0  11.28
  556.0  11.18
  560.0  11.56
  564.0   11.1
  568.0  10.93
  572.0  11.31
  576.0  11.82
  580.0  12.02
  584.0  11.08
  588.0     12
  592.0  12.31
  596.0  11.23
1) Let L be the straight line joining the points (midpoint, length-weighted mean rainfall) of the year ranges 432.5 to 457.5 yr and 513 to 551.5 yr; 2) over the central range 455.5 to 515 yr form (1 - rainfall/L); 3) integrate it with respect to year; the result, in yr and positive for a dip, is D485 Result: 2.4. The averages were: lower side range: 12.1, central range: 11.3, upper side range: 11.6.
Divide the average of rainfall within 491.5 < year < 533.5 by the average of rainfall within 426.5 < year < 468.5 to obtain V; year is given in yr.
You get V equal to 0.96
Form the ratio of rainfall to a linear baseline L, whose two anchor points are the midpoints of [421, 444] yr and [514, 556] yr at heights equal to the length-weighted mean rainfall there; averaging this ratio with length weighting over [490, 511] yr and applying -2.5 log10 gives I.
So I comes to 0.02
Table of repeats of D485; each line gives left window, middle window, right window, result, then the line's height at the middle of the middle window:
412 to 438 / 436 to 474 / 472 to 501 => -0.2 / 11.6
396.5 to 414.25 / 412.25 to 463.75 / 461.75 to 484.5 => -1.3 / 11.5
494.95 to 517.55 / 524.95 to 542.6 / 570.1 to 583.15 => 0.2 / 11.5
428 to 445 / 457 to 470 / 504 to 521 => 0.8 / 12.1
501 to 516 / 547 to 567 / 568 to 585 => 0.2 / 11.4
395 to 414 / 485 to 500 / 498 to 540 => 0.1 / 11.5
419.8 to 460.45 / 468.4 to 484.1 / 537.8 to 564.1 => 0.6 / 11.7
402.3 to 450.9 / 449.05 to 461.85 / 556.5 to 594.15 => 0.7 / 11.8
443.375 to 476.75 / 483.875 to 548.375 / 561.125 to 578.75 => -0.6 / 11.4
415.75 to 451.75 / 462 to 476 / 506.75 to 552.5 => 0.6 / 11.8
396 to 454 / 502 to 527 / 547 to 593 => 0.3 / 11.6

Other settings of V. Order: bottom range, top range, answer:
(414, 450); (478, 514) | 0.96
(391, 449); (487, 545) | 0.97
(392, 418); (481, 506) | 0.98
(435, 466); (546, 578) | 0.96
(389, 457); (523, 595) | 0.98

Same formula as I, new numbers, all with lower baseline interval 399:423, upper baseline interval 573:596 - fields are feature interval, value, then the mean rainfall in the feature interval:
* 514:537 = 0.01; 11.5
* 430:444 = -0.10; 12.6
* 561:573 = 0.06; 11.1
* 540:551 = 0.00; 11.7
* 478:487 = 0.01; 11.4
